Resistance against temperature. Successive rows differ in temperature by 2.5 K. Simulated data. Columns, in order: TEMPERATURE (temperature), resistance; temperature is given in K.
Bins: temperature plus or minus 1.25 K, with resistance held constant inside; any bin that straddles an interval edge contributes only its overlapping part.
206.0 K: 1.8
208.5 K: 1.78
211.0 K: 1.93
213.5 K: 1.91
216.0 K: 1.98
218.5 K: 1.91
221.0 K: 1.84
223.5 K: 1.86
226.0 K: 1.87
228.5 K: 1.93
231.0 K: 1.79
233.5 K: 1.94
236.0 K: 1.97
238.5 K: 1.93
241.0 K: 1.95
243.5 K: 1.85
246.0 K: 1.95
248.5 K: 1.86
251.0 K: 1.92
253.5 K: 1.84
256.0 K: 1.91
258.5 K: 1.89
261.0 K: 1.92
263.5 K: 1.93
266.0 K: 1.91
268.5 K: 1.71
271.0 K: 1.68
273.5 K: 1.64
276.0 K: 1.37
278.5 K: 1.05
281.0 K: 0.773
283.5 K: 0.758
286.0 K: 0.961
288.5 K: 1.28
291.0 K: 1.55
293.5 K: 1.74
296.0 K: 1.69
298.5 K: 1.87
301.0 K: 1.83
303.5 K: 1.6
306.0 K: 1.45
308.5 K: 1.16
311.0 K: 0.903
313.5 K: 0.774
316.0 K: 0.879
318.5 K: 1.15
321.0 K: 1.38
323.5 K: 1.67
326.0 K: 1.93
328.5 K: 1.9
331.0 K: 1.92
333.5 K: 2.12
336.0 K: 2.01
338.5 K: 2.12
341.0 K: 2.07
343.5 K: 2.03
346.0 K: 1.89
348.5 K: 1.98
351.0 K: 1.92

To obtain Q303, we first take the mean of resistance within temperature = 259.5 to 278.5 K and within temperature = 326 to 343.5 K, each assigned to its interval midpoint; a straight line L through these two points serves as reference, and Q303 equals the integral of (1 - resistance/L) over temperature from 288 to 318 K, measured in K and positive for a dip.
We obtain 7.5 K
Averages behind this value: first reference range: 1.69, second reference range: 2.02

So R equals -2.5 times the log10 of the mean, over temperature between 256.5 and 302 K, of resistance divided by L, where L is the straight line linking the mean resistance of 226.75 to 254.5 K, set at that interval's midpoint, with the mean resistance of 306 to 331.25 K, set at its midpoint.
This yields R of 0.064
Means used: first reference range 1.9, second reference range 1.35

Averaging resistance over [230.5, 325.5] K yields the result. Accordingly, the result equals 1.57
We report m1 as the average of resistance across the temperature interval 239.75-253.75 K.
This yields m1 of 1.9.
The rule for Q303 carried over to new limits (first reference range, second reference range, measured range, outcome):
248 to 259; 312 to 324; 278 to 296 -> 3.4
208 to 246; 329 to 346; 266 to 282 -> 4.3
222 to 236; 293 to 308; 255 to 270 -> -0.8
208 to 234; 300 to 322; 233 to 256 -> -2.6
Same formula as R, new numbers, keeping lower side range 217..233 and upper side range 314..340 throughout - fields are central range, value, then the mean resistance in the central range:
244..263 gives -0.05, 1.9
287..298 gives 0.11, 1.57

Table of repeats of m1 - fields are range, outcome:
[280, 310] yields 1.39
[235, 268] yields 1.91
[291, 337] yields 1.55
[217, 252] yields 1.9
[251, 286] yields 1.56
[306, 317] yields 0.989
